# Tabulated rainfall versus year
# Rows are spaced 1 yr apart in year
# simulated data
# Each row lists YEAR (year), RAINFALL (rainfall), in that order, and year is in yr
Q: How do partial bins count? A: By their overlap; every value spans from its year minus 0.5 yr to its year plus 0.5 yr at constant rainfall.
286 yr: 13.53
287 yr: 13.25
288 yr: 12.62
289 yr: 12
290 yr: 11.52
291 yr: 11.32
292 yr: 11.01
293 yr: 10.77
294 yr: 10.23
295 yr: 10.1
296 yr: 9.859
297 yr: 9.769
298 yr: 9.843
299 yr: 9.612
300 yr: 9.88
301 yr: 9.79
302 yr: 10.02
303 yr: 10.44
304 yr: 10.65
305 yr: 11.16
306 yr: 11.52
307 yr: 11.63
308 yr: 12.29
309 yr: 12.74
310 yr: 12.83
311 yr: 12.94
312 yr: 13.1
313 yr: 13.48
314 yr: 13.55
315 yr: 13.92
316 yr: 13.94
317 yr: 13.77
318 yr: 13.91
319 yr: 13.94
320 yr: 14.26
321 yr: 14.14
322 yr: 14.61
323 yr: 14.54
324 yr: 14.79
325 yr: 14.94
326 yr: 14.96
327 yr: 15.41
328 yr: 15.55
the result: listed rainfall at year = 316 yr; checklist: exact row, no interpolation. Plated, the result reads 13.94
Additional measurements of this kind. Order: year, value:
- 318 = 13.91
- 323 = 14.54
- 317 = 13.77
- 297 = 9.769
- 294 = 10.23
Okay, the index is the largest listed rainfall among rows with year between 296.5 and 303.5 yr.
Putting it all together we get 10.44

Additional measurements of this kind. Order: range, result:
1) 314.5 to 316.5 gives 13.94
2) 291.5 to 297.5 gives 11.01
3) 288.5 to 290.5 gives 12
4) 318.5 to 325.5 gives 14.94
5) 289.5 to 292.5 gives 11.52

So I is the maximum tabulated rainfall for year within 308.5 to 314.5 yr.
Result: 13.55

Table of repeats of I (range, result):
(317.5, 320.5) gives 14.26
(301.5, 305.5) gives 11.16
